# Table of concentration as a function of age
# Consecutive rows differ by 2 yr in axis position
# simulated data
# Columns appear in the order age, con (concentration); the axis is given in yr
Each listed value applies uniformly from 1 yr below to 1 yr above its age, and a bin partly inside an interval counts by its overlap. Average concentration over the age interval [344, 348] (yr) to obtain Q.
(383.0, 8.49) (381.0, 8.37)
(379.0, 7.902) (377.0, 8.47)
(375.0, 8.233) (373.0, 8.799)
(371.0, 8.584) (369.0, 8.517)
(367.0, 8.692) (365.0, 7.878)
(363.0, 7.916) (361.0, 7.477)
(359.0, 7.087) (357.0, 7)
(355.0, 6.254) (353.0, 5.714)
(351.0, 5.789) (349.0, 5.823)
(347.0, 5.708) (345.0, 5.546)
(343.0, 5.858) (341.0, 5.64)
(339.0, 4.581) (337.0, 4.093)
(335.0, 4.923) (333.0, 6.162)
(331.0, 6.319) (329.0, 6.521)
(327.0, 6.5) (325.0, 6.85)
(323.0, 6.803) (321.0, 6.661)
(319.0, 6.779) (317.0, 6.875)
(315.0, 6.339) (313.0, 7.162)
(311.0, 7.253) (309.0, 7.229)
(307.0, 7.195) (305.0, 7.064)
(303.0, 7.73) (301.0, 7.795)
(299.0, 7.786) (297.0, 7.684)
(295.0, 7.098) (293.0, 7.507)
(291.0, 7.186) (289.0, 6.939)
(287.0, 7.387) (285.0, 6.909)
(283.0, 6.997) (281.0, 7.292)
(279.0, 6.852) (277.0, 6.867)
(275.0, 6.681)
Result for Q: 5.63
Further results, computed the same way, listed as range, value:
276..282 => 7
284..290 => 7.08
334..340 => 4.53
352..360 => 6.51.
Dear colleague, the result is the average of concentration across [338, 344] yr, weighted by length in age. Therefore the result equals 5.36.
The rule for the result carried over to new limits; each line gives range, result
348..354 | 5.78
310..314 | 7.21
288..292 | 7.06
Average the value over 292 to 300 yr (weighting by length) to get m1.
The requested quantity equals 7.52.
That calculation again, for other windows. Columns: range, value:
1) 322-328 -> 6.72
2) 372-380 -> 8.35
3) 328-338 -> 5.6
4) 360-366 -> 7.76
